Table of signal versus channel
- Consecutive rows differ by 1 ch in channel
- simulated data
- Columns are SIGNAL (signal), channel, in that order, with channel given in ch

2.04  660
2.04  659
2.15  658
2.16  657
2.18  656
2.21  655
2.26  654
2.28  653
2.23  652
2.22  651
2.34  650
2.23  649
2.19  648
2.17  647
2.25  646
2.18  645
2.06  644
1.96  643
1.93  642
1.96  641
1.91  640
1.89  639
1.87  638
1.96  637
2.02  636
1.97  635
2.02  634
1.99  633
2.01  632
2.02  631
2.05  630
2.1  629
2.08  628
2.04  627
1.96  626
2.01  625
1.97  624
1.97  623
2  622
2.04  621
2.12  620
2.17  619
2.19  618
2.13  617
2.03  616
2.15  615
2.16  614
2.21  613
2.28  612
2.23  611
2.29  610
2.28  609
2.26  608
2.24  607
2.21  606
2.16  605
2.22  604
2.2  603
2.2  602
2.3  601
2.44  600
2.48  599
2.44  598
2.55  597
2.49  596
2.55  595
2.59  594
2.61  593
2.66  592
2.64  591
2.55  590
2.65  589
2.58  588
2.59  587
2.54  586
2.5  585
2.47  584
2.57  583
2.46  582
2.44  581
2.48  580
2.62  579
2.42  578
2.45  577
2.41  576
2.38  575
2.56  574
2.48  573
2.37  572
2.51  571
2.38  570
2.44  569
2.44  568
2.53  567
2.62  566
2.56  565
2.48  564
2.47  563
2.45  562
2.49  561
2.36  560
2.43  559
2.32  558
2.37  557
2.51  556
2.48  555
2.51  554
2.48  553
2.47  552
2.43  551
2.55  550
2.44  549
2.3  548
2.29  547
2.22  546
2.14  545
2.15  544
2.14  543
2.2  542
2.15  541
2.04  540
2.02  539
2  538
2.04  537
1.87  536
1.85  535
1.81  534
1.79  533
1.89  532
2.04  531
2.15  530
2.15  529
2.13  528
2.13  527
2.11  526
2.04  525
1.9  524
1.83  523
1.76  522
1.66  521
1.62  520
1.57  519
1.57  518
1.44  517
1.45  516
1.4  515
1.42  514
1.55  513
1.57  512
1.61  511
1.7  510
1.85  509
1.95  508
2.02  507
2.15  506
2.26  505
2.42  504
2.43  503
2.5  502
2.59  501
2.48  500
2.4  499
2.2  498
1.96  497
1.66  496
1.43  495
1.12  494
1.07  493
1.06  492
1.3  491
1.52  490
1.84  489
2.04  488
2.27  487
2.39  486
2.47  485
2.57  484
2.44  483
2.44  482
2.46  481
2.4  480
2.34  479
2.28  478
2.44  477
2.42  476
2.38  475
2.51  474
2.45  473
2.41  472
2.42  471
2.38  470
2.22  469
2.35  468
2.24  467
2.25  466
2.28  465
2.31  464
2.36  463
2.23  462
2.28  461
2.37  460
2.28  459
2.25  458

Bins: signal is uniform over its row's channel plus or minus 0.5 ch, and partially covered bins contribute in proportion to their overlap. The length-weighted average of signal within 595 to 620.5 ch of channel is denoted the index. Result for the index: 2.26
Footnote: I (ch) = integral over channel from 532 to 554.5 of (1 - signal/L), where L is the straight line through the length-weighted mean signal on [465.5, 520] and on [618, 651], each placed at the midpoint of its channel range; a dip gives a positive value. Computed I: -1.4 ch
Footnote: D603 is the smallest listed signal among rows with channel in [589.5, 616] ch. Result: 2.03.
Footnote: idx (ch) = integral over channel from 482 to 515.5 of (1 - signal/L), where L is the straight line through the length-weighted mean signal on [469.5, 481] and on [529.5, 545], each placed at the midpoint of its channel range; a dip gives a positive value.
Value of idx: 4.8 ch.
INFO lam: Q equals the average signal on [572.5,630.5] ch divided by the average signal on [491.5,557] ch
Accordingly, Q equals 1.2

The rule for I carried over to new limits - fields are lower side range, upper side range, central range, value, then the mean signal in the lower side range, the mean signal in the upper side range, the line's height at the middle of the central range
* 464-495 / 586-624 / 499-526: 3.74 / 2.15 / 2.32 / 2.19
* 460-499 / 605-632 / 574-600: -4.86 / 2.14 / 2.12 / 2.13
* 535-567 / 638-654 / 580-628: -2.33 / 2.32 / 2.12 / 2.21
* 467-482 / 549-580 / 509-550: 8.84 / 2.39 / 2.47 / 2.43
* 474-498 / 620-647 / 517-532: 1.00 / 2.03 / 2.01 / 2.02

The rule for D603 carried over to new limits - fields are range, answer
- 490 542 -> 1.06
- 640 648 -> 1.91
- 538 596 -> 2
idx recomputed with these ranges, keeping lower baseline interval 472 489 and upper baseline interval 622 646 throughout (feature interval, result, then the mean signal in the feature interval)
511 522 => 3.6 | 1.54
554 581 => -3.7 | 2.46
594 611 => -2.1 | 2.34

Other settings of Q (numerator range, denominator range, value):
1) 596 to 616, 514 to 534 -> 1.26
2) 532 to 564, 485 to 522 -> 1.23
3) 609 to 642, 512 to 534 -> 1.15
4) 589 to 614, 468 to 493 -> 1.08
